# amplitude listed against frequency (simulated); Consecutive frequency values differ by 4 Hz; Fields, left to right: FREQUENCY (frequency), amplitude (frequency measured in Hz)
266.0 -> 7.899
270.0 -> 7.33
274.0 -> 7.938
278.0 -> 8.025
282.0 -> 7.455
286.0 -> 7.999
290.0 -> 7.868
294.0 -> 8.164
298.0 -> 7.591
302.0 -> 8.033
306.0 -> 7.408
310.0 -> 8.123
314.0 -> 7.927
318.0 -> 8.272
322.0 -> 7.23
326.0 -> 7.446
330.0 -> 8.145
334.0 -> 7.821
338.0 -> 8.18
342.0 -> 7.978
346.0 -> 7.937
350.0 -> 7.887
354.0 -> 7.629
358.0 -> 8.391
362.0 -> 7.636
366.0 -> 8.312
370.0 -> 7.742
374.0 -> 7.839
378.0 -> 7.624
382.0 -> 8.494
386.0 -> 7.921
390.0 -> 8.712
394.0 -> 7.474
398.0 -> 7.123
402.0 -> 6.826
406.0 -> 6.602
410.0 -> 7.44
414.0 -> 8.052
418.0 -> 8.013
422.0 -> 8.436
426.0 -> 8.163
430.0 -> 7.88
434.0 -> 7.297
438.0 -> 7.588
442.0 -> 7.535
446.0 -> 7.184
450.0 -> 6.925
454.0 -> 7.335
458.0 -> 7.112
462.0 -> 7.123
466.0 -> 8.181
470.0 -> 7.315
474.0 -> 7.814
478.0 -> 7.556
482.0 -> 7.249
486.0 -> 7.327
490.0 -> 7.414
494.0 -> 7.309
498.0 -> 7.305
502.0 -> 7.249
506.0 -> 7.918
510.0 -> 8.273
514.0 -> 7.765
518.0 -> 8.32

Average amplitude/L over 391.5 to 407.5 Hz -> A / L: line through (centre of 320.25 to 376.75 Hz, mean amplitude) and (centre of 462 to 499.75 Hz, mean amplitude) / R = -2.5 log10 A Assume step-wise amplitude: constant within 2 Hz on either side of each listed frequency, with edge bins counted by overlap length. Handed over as 0.10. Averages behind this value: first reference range 7.87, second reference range 7.48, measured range 7.07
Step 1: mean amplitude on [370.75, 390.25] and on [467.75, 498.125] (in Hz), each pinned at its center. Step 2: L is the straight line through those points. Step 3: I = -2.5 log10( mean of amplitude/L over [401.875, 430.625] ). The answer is 0.01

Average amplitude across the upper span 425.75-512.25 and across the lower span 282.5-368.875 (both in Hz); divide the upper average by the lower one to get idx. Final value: 0.95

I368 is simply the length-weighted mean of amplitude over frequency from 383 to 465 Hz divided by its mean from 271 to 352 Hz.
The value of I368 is 1.0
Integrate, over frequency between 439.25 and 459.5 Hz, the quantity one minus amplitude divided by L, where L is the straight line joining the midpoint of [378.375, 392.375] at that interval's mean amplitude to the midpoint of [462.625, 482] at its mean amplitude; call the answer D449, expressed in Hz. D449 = 1.5 Hz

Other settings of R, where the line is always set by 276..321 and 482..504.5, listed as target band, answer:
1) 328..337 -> -0.03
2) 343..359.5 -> -0.03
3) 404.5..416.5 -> 0.02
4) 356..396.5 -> -0.05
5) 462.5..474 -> -0.04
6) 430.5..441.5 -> 0.00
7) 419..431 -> -0.09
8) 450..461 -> 0.04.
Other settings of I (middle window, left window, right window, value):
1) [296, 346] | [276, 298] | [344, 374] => 0.007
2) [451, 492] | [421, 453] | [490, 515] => 0.025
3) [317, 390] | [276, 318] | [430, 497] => -0.030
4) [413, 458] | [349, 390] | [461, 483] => 0.012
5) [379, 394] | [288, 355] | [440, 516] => -0.069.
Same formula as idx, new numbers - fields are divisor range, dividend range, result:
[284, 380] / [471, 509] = 0.95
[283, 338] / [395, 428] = 0.97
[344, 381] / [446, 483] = 0.94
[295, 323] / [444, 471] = 0.93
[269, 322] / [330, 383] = 1.01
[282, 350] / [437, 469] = 0.94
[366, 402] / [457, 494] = 0.95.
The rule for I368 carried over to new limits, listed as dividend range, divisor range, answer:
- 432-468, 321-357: 0.94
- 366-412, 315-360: 0.97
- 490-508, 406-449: 0.97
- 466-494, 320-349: 0.96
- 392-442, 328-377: 0.95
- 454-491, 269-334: 0.95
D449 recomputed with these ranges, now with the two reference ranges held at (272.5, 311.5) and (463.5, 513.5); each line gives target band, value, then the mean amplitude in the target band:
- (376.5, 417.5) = 0.4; 7.64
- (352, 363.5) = -0.2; 7.9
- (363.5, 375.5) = -0.3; 7.96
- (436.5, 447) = 0.3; 7.45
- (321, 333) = 0.2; 7.66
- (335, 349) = -0.4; 8.01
